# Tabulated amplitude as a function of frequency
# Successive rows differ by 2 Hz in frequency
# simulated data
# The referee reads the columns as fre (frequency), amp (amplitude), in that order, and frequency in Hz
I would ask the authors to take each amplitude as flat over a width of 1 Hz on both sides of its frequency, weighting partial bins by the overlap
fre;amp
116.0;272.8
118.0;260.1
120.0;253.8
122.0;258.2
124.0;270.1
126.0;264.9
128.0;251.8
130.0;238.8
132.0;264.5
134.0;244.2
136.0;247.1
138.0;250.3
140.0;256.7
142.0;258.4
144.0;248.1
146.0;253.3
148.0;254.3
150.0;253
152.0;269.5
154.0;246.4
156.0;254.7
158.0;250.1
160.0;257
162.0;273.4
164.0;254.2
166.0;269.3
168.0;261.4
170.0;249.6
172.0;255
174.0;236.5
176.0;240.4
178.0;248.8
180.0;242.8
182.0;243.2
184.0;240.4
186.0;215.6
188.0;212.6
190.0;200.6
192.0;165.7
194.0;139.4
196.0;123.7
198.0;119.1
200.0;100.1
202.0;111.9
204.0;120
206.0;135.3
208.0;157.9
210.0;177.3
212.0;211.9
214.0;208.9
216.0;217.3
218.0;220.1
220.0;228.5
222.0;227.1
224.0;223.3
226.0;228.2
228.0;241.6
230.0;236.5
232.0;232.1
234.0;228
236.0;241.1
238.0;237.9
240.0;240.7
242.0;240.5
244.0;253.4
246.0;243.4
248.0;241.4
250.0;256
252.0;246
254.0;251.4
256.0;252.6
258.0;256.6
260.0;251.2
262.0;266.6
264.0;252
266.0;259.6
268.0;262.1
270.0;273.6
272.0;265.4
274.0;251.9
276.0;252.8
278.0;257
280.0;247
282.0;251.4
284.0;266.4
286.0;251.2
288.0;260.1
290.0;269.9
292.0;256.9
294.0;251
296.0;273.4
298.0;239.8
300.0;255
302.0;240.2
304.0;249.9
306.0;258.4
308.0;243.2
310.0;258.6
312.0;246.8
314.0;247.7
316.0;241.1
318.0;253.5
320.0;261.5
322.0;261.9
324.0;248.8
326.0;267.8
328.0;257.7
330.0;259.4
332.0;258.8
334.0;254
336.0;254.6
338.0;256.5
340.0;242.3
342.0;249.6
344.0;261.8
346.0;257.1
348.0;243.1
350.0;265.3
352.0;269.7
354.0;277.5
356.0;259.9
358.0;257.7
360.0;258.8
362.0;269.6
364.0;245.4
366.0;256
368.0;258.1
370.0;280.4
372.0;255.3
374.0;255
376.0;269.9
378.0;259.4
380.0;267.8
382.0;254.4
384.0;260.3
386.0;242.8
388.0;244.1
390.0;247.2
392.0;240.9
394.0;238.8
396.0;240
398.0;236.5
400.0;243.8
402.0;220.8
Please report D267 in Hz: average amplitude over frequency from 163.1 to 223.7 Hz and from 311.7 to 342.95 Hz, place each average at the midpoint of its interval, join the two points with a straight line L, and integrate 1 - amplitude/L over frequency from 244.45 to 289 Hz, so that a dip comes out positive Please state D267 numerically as -4.9 Hz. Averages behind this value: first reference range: 201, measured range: 255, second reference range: 254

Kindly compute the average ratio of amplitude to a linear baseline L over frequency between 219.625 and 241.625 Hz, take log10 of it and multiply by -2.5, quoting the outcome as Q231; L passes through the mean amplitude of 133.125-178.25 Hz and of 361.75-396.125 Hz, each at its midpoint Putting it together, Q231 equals 0.09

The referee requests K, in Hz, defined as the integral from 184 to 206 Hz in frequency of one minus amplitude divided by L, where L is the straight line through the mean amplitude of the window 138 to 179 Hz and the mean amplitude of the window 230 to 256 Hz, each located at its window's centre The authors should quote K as 8.4 Hz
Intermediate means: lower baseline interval 254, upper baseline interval 243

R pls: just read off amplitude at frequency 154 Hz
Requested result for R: 246.4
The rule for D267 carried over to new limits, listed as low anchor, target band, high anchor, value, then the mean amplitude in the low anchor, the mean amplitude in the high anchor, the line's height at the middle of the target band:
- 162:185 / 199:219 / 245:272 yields 6.8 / 250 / 255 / 252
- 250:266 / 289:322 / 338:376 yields 0.4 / 254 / 259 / 257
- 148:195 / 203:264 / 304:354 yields 4.8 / 239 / 255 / 245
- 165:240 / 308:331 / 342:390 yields -1.0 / 207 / 259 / 244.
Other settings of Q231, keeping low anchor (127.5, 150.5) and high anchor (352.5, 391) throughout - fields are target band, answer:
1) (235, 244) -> 0.06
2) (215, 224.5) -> 0.14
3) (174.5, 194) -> 0.16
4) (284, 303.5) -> 0.00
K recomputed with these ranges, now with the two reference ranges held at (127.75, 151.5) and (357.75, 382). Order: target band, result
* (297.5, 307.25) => 0.4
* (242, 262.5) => 0.4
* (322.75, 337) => 0.1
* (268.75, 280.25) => -0.1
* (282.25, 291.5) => -0.1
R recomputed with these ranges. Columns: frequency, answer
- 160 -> 257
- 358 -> 257.7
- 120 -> 253.8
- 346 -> 257.1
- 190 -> 200.6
